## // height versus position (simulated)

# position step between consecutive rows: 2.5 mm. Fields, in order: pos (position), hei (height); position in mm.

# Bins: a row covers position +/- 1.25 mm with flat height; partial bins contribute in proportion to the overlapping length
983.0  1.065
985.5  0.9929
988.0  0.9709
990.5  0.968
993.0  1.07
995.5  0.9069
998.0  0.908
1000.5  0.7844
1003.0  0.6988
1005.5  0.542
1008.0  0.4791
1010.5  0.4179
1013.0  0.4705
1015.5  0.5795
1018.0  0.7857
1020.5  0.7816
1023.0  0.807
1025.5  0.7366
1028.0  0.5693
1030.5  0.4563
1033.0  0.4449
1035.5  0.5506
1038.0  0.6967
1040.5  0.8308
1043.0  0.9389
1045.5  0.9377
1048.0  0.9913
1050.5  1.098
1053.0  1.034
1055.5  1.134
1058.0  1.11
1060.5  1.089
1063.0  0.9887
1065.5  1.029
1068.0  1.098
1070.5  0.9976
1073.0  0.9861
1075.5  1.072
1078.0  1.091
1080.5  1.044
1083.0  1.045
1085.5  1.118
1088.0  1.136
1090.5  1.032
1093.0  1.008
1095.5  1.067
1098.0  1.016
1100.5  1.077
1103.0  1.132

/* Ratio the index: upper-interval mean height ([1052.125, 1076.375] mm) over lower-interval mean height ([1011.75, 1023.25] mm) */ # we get 1.56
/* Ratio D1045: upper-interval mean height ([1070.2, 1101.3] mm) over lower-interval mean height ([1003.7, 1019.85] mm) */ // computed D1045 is 1.9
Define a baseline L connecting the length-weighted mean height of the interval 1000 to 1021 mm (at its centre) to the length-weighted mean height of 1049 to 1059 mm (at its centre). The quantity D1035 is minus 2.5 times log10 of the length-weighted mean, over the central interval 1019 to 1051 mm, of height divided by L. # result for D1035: 0.17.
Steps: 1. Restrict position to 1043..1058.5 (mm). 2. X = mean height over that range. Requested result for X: 1.04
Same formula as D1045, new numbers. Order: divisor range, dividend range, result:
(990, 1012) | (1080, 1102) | 1.43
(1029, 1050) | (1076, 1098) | 1.43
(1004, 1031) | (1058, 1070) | 1.74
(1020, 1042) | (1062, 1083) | 1.60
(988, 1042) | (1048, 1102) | 1.52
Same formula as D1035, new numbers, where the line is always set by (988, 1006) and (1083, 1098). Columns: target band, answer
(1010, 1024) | 0.363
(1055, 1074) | -0.046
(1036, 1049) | 0.124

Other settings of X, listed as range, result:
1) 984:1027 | 0.759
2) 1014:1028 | 0.718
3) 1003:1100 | 0.873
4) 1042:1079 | 1.04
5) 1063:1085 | 1.04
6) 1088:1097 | 1.05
